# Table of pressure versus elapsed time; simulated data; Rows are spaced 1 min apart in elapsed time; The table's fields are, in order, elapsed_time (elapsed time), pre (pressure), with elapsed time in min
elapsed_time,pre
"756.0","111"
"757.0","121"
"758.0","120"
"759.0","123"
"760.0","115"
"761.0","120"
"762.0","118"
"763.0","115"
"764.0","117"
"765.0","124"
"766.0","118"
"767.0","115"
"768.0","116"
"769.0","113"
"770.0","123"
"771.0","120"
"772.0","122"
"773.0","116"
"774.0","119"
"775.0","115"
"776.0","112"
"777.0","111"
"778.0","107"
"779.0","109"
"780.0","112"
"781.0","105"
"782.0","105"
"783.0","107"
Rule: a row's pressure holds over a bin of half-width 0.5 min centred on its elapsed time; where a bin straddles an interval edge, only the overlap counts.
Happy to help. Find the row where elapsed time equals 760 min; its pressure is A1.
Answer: 115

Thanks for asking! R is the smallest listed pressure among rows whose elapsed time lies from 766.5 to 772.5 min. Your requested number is 113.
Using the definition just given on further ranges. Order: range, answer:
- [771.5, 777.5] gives 111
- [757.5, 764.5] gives 115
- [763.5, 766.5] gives 117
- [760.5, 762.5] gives 118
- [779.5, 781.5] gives 105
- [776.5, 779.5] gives 107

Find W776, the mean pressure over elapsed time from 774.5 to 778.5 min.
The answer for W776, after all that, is 111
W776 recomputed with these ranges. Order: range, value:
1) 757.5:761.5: 120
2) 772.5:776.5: 116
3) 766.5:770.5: 117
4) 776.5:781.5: 109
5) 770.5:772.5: 121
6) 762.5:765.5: 119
